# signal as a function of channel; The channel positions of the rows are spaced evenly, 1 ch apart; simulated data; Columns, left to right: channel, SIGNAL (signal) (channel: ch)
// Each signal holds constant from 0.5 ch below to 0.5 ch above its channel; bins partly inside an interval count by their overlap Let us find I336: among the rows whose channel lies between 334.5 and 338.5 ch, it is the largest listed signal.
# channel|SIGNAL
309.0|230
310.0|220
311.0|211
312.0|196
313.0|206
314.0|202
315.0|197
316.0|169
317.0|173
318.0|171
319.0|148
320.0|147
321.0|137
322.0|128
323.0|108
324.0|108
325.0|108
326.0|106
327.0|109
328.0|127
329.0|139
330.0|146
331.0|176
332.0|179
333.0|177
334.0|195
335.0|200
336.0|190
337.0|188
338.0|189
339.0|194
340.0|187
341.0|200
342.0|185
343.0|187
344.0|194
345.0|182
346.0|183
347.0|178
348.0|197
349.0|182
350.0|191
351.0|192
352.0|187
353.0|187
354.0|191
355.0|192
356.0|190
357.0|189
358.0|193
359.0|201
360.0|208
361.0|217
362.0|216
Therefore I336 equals 200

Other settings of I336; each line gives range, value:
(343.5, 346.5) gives 194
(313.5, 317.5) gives 202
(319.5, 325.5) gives 147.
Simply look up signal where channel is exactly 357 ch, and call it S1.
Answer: 189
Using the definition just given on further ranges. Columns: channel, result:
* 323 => 108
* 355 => 192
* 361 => 217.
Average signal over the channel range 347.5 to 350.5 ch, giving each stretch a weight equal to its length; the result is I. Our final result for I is 190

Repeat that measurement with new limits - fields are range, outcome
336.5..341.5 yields 192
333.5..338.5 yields 192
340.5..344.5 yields 192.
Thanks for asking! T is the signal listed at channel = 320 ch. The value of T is 147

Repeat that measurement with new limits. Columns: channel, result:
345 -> 182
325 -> 108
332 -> 179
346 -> 183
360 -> 208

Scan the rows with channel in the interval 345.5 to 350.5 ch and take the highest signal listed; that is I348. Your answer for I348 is 197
